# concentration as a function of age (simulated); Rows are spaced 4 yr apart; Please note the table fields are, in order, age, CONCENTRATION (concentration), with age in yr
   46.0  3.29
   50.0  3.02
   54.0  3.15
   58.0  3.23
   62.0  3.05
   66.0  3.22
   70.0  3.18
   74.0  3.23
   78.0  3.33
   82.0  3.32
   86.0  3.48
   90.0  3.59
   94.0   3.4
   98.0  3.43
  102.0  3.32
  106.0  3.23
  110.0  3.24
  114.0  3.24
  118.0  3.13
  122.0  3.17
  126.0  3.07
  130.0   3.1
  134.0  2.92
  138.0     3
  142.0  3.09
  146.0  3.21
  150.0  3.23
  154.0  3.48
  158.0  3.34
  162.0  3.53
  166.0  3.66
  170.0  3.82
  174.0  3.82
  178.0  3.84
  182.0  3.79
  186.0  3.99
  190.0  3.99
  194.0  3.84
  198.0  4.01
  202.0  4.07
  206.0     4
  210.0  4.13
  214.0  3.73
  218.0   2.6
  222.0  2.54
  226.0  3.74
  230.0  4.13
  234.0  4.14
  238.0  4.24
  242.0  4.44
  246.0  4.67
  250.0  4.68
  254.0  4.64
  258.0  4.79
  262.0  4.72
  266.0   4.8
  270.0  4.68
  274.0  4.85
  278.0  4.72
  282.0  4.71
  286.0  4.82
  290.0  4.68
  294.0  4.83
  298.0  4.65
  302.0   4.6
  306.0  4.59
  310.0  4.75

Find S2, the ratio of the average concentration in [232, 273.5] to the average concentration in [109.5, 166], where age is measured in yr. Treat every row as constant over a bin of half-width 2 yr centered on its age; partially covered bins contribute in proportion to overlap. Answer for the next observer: 1.43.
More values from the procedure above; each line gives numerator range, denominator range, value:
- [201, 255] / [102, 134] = 1.25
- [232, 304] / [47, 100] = 1.42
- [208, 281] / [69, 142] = 1.31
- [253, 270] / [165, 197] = 1.23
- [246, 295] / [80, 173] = 1.43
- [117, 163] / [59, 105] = 0.96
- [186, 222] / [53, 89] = 1.15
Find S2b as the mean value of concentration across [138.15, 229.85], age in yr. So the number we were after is 3.61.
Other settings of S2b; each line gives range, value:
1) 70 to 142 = 3.24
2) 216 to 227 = 2.89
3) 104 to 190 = 3.39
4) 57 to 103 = 3.32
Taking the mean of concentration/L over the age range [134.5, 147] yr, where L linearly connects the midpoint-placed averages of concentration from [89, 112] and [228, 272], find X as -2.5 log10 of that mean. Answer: 0.196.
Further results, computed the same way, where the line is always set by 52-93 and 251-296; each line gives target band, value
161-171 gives 0.08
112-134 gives 0.17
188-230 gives 0.16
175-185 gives 0.06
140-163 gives 0.17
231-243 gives 0.06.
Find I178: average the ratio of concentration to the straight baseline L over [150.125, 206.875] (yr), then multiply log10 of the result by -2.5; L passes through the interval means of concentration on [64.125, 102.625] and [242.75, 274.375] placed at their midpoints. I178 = 0.09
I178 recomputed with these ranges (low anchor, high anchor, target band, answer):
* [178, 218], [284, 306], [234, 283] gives -0.059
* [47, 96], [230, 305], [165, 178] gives 0.050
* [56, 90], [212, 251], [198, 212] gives -0.080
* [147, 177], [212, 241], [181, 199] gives -0.100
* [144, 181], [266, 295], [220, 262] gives 0.036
